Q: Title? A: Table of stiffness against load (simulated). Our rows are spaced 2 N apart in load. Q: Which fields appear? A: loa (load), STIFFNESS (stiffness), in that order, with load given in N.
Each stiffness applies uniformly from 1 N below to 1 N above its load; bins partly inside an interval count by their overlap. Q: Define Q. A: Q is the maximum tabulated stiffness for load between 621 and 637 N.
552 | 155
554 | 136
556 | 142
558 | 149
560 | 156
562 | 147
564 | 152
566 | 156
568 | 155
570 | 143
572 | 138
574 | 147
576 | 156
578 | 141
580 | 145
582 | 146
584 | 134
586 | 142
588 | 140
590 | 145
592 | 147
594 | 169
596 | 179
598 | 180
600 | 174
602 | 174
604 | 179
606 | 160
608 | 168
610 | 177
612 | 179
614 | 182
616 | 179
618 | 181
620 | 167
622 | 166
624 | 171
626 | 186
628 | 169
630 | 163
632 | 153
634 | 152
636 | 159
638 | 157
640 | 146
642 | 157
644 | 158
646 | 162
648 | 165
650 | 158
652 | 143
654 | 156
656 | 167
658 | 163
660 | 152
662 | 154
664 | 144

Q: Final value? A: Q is 186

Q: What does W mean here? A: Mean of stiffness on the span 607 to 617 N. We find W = 177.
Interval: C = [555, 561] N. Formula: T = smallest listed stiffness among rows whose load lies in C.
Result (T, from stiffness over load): 142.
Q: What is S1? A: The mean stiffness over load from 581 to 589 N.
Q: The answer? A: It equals 140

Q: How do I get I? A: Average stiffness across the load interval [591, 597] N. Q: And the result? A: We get 165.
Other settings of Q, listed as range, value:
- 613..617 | 182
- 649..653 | 158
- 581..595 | 169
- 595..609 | 180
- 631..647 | 162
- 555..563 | 156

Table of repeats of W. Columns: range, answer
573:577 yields 152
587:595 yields 150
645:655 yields 157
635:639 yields 158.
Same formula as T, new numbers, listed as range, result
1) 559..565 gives 147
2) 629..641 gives 146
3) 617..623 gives 166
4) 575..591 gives 134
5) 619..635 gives 152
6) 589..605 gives 145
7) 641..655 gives 143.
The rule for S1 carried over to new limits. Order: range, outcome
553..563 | 146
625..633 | 168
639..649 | 158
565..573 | 148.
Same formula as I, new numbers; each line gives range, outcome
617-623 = 171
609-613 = 178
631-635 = 152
